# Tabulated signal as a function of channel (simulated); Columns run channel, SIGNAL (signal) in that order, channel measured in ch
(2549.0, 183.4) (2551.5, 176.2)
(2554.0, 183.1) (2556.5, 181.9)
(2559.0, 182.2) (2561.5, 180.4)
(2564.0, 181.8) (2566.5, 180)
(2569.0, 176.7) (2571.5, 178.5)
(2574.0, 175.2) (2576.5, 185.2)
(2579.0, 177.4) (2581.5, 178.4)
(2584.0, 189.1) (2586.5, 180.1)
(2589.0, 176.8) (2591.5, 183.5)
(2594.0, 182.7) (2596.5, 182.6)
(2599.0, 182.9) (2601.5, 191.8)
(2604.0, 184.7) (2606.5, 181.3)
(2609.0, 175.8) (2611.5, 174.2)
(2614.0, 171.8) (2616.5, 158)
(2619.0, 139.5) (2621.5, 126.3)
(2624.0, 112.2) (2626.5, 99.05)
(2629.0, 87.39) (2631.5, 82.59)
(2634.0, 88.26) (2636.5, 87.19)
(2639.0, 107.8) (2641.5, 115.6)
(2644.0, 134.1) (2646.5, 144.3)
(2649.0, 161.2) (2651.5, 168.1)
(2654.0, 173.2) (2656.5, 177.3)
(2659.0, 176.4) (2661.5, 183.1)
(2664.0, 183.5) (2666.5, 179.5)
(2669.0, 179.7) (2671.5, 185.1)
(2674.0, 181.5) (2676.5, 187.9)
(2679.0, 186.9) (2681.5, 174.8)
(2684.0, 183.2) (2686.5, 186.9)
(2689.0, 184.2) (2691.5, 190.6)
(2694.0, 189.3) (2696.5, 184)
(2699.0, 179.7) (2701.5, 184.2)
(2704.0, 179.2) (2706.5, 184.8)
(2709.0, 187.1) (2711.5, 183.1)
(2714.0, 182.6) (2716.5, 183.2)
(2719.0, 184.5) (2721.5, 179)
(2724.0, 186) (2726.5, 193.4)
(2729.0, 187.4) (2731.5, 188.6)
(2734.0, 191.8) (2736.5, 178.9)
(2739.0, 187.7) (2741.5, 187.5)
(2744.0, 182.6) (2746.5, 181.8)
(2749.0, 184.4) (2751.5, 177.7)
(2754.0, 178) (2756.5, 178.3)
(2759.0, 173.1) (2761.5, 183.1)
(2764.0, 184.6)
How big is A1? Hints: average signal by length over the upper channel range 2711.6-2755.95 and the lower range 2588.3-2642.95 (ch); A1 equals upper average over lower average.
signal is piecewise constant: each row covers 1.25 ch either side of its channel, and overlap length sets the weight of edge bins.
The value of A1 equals 1.27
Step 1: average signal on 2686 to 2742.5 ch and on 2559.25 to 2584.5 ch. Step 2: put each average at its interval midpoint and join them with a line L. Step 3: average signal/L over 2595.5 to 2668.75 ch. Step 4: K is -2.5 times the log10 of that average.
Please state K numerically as 0.215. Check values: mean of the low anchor 180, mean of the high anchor 185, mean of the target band 150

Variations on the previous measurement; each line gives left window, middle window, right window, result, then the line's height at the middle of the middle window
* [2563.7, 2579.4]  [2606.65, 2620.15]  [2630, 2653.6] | -0.138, 145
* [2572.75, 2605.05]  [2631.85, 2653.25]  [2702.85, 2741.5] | 0.416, 183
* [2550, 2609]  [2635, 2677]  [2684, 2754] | 0.151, 183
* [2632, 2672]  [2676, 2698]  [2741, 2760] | -0.150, 161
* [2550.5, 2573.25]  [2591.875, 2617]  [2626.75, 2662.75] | -0.149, 156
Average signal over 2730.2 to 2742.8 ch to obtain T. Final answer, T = 187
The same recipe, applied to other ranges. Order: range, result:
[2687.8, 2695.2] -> 188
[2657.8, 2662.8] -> 180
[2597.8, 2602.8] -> 187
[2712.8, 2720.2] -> 183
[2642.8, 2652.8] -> 152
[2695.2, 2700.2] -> 182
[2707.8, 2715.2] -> 184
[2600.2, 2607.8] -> 186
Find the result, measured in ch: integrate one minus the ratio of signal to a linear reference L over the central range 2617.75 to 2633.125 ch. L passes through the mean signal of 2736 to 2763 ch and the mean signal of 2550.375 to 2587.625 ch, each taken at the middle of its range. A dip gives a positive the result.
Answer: 6.2 ch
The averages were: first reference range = 180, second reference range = 181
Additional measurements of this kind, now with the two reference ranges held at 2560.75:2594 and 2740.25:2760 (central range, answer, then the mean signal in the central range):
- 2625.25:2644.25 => 8.6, 98.5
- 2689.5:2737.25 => -1.2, 185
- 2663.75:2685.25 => -0.2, 182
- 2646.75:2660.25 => 0.8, 169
